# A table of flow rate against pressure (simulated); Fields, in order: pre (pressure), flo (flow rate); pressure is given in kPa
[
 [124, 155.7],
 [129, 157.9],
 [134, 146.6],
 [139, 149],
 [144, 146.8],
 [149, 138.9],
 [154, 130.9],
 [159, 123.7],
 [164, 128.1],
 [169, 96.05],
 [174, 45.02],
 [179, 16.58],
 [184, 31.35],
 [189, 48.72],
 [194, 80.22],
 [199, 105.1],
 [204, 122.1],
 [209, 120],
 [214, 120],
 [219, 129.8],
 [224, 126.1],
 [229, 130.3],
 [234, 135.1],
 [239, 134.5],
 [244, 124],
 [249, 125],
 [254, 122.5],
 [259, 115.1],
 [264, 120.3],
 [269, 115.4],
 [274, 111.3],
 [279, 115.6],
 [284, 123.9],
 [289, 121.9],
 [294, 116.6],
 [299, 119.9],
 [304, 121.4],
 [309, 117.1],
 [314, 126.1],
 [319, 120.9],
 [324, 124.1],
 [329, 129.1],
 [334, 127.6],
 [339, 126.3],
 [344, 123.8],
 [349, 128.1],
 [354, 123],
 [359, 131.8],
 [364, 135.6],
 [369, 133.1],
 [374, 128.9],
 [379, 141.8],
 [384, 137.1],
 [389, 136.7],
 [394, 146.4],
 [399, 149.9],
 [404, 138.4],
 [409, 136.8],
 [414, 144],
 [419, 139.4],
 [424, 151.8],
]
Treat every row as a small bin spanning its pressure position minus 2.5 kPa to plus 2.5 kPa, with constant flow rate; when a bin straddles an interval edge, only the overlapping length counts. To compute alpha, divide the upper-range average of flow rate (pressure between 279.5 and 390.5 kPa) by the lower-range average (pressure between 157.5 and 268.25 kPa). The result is 1.21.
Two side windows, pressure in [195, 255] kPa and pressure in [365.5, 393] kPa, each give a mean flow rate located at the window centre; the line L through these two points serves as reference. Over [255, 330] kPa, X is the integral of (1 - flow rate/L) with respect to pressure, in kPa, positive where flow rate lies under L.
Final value 5.37 kPa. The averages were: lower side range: 123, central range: 120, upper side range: 136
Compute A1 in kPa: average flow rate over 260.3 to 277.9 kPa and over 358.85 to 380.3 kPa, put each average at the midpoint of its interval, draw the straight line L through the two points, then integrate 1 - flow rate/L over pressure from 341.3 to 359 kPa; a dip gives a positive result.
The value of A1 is 0.62 kPa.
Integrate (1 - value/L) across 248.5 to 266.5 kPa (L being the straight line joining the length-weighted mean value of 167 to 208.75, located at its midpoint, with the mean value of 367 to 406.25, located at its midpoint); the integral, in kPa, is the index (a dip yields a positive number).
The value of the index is -4.9 kPa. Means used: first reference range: 70.6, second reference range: 139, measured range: 120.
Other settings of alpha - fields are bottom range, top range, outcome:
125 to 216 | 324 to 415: 1.26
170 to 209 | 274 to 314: 1.73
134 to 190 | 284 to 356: 1.24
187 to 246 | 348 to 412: 1.18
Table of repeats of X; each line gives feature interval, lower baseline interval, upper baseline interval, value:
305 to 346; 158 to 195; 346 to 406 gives -1.9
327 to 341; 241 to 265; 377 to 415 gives 0.5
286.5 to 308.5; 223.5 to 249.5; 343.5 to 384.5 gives 1.8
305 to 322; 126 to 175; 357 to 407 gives 1.7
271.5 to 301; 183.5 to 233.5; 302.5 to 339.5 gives 0.0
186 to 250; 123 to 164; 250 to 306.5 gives 7.0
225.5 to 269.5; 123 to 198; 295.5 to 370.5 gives -3.7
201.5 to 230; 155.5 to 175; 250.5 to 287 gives -3.5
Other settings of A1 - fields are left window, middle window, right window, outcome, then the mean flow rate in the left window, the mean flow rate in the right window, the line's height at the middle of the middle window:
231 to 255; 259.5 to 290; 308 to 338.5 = 2.2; 129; 125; 127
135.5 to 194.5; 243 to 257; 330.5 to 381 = -1.6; 96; 130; 111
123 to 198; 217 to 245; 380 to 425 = -3.4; 105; 142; 116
